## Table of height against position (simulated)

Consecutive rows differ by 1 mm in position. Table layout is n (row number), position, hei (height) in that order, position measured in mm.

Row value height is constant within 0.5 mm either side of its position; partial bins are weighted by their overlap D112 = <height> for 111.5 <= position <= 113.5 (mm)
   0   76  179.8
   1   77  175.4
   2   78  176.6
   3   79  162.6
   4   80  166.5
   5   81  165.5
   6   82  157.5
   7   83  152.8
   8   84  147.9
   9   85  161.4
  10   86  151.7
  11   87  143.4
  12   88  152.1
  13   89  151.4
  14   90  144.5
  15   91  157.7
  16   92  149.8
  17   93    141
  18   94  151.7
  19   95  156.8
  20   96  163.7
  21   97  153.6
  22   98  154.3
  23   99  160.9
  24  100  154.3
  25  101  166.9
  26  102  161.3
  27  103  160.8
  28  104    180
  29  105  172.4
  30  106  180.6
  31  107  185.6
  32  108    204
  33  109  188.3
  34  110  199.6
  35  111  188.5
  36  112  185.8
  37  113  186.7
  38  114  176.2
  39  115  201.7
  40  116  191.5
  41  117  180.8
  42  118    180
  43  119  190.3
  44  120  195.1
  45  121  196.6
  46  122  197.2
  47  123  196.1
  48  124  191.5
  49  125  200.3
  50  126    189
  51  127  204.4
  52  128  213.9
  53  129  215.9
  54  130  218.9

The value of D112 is 186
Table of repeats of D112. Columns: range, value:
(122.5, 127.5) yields 196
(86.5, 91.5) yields 150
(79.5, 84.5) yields 158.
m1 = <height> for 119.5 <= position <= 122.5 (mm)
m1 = 196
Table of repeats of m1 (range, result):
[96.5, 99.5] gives 156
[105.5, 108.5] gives 190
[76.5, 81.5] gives 169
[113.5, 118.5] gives 186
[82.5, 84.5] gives 150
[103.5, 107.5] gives 180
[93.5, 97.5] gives 156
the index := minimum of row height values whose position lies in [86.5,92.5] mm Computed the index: 143.4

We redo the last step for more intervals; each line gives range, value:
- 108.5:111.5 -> 188.3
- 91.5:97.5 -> 141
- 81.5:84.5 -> 147.9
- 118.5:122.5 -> 190.3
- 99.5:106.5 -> 154.3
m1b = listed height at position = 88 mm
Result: 152.1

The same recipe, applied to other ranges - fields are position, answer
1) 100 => 154.3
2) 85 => 161.4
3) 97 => 153.6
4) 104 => 180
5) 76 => 179.8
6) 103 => 160.8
